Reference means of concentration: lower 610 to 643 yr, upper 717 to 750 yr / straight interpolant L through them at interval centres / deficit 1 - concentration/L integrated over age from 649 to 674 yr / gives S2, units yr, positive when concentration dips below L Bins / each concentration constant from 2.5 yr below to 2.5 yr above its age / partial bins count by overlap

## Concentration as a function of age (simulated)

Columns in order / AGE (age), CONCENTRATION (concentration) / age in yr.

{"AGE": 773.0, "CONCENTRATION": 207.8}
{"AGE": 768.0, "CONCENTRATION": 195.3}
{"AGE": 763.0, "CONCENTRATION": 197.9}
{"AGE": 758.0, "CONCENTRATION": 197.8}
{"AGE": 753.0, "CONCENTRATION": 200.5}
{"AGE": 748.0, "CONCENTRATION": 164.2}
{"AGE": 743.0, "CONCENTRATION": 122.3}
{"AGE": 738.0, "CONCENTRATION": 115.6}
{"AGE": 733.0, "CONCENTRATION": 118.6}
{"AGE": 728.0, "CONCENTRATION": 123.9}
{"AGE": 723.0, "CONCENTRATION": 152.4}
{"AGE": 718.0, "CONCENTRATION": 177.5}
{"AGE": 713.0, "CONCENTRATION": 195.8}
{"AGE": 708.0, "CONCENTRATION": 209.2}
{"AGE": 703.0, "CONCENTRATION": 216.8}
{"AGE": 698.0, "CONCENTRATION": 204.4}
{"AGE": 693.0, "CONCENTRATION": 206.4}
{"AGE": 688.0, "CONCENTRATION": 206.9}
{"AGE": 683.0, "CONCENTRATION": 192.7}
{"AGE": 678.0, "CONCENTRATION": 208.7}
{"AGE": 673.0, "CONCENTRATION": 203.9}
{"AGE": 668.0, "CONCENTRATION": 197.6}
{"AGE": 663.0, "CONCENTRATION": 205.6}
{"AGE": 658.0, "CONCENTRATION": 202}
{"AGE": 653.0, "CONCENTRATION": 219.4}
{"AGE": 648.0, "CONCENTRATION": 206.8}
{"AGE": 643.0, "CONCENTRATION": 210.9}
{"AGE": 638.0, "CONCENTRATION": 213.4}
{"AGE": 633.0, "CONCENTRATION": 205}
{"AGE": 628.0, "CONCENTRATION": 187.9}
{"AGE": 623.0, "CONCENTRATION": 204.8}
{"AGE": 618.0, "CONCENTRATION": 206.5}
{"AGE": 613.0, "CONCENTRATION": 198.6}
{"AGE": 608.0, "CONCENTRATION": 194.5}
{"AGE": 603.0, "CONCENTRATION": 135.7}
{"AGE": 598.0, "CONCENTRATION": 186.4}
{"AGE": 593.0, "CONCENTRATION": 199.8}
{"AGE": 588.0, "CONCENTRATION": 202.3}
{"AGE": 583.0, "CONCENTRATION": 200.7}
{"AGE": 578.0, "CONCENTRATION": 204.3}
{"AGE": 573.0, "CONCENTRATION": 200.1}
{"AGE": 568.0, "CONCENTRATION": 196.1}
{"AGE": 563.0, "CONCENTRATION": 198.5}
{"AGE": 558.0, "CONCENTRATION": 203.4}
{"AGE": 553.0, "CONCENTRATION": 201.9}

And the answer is -3.3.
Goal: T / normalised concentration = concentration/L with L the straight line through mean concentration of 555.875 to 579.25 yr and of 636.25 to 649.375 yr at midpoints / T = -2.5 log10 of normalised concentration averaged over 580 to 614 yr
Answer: 0.09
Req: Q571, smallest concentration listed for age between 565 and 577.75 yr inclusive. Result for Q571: 196.1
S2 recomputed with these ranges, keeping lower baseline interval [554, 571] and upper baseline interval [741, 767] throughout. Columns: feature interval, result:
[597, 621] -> 1.21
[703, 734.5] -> 2.44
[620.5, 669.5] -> -3.85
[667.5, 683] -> -1.25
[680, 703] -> -2.33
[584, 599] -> -0.09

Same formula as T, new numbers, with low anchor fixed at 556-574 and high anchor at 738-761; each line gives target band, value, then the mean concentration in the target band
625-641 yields -0.09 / 202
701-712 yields -0.21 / 210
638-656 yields -0.15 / 212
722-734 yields 0.28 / 131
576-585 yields -0.03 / 202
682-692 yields -0.14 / 202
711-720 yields -0.09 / 187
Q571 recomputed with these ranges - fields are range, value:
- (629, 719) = 177.5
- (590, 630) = 135.7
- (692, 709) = 204.4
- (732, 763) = 115.6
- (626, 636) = 187.9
